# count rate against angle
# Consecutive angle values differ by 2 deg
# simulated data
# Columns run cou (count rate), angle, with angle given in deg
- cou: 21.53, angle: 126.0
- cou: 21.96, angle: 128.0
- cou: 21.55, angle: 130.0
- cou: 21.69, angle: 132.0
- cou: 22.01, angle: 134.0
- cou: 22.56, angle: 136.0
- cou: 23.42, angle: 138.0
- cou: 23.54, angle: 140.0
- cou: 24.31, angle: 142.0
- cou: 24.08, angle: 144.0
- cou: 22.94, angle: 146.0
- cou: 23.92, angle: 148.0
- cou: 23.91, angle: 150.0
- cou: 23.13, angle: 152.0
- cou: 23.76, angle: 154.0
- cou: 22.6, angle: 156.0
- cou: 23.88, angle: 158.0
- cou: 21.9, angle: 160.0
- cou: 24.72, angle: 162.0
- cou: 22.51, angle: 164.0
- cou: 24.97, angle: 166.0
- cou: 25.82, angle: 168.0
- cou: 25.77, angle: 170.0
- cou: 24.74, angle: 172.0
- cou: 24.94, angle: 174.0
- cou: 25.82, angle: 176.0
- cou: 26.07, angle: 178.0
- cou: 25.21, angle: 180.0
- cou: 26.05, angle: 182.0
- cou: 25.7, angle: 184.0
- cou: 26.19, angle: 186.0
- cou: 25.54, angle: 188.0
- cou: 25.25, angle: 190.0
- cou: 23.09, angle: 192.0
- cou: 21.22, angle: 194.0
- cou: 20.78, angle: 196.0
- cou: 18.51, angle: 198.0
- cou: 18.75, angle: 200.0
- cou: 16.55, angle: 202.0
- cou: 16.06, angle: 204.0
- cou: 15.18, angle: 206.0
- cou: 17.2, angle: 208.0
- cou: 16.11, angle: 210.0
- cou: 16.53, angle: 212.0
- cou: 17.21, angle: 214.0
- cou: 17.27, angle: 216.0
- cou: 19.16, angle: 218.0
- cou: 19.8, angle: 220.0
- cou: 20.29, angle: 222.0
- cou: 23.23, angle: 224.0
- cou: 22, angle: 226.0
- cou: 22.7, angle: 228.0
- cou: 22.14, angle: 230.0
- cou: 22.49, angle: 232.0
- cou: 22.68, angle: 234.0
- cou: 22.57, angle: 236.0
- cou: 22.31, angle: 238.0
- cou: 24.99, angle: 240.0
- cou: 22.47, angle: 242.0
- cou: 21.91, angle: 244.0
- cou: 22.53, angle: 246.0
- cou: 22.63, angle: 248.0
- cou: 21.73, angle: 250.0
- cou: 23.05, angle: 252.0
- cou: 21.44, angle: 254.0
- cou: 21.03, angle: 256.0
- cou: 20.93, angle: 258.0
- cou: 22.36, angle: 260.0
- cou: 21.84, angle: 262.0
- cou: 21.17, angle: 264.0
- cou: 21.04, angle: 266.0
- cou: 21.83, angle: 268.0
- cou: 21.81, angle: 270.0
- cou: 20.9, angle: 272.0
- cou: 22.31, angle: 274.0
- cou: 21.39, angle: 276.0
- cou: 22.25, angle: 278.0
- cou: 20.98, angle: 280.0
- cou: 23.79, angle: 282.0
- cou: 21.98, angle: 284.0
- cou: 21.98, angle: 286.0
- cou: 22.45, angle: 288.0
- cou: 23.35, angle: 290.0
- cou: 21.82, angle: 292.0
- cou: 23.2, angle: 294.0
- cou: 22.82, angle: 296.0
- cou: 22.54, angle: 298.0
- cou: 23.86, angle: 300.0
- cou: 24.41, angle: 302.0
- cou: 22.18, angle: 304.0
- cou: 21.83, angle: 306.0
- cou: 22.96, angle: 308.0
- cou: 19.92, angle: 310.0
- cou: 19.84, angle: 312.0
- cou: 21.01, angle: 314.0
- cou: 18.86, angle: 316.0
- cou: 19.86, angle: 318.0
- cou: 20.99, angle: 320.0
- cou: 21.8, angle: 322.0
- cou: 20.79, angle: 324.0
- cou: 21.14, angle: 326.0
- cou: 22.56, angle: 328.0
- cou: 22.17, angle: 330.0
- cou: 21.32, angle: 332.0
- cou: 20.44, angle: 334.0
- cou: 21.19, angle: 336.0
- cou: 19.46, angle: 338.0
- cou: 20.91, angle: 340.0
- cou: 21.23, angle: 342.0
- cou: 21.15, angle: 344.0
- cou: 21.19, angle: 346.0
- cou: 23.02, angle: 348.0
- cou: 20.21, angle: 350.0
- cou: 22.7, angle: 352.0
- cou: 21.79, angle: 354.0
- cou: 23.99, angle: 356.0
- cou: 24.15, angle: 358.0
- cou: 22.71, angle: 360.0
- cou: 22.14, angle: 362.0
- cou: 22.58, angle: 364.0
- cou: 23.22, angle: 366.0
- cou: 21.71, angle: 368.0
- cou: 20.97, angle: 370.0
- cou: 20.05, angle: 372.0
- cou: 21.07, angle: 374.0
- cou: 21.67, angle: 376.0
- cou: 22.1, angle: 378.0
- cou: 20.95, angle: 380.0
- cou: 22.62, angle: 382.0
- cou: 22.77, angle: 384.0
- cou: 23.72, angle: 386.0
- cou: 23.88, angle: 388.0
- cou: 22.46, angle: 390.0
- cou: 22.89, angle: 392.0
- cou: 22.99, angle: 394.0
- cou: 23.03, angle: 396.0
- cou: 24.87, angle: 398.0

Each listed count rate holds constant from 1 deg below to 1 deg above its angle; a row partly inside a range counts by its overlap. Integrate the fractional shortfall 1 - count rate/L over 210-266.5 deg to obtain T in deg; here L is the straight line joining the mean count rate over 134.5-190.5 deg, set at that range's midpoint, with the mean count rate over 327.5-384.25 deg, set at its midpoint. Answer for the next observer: 4.9 deg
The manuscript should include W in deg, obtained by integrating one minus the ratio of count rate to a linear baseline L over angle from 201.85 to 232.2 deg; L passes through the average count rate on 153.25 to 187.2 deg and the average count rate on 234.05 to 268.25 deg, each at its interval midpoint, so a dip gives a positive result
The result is 5.5 deg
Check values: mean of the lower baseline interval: 24.8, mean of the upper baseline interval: 22.1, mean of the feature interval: 19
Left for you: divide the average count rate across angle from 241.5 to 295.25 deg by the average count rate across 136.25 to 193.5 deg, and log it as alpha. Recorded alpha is 0.90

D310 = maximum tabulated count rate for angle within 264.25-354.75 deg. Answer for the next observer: 24.41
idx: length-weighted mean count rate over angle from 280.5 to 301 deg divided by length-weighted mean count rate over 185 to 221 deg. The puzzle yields 1.2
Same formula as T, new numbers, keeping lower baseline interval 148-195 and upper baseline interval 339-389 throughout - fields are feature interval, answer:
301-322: 1.4 deg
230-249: 0.7 deg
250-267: 1.3 deg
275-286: 0.5 deg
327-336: 0.4 deg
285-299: 0.2 deg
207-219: 3.4 deg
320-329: 0.4 deg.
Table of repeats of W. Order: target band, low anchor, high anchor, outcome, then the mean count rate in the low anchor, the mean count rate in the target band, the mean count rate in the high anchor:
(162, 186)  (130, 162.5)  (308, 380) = -2.4 deg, 23.2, 25.3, 21.4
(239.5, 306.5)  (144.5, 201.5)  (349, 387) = 2.1 deg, 23.8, 22.2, 22.2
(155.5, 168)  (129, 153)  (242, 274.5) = -0.4 deg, 23.1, 23.7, 21.8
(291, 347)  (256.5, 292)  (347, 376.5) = 1.4 deg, 21.9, 21.5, 22.1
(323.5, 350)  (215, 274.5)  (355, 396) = 1.2 deg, 21.7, 21.2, 22.4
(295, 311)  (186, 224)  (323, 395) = -1.2 deg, 19.4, 22.6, 21.9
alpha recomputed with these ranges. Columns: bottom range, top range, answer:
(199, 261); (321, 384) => 1.06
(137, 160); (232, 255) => 0.96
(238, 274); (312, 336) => 0.95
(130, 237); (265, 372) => 0.98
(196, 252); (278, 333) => 1.08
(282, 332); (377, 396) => 1.04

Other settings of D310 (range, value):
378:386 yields 23.72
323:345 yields 22.56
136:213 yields 26.19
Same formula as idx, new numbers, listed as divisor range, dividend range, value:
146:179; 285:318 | 0.91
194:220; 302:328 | 1.20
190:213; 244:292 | 1.19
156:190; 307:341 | 0.84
